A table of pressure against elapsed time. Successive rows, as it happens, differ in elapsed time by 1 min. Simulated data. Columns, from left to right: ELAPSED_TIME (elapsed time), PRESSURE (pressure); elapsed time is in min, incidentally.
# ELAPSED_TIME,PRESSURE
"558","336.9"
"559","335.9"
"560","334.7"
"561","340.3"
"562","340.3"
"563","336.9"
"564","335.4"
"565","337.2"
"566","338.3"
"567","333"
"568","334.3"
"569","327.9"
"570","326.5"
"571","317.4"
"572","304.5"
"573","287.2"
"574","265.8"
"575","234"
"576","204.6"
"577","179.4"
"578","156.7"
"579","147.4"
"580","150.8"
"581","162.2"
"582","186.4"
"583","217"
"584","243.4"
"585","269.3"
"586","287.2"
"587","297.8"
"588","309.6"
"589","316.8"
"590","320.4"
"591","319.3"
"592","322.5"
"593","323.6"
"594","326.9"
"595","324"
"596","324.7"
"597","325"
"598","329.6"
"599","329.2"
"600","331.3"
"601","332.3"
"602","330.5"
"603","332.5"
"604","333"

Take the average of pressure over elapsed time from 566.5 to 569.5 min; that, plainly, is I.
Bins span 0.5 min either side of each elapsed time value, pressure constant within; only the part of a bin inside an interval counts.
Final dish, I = 332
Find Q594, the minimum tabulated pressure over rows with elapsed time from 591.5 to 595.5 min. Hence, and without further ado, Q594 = 322.5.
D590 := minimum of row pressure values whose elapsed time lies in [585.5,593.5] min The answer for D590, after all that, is 287.2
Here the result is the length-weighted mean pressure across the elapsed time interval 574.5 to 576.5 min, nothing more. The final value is 219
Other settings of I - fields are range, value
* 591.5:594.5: 324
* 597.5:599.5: 329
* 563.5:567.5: 336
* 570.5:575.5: 282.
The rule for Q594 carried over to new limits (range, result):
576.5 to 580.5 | 147.4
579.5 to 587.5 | 150.8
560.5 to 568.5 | 333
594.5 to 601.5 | 324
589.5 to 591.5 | 319.3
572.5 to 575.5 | 234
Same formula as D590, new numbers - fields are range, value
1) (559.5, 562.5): 334.7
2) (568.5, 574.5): 265.8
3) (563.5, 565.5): 335.4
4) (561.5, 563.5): 336.9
